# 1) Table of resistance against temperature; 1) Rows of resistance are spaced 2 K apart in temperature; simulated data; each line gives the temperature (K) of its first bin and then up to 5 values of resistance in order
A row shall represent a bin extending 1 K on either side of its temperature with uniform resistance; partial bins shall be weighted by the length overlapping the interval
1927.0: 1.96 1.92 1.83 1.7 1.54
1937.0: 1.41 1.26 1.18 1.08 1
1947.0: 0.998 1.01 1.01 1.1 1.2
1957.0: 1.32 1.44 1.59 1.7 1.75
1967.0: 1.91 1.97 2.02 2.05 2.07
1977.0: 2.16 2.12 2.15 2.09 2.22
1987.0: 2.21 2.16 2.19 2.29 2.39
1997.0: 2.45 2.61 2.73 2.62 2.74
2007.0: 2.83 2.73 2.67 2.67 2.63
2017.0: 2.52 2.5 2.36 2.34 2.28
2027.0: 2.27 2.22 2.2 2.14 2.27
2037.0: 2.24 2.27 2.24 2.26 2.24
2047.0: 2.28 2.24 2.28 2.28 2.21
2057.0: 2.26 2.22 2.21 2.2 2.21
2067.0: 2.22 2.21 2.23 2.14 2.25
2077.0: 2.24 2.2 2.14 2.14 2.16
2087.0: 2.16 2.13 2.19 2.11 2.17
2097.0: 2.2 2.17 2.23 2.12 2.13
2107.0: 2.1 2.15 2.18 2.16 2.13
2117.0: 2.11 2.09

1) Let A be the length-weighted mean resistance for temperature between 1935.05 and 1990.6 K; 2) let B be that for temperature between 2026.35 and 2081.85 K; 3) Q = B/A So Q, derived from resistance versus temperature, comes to 1.36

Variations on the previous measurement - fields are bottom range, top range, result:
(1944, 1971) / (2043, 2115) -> 1.56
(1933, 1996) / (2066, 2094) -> 1.29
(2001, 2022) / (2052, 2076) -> 0.84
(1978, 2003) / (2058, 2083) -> 0.95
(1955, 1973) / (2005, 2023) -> 1.53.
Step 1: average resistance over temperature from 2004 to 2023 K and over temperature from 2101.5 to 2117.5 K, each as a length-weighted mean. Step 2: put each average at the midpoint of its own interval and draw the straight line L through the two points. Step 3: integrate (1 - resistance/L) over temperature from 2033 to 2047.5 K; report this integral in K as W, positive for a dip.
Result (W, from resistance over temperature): 1.4 K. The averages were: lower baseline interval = 2.61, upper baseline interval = 2.14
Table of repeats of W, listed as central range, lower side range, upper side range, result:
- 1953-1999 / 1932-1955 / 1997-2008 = 1.3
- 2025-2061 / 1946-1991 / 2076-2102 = -4.2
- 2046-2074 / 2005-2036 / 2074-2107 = 0.8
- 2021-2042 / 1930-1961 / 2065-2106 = -4.8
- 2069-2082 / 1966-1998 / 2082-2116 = -0.3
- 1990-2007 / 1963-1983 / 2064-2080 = -3.8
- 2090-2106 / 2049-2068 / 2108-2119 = 0.0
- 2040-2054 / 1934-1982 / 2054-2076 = -1.1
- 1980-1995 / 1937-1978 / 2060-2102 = -4.9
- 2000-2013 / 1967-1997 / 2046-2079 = -3.2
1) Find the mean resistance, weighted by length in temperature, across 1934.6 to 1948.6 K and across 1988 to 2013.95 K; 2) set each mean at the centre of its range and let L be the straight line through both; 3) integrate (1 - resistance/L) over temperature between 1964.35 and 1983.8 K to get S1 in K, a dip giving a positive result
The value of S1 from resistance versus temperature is -1.1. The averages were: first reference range 1.19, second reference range 2.54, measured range 2.03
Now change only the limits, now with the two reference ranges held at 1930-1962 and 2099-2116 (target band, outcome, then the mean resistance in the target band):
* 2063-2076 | -1.7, 2.21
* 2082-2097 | -0.7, 2.15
